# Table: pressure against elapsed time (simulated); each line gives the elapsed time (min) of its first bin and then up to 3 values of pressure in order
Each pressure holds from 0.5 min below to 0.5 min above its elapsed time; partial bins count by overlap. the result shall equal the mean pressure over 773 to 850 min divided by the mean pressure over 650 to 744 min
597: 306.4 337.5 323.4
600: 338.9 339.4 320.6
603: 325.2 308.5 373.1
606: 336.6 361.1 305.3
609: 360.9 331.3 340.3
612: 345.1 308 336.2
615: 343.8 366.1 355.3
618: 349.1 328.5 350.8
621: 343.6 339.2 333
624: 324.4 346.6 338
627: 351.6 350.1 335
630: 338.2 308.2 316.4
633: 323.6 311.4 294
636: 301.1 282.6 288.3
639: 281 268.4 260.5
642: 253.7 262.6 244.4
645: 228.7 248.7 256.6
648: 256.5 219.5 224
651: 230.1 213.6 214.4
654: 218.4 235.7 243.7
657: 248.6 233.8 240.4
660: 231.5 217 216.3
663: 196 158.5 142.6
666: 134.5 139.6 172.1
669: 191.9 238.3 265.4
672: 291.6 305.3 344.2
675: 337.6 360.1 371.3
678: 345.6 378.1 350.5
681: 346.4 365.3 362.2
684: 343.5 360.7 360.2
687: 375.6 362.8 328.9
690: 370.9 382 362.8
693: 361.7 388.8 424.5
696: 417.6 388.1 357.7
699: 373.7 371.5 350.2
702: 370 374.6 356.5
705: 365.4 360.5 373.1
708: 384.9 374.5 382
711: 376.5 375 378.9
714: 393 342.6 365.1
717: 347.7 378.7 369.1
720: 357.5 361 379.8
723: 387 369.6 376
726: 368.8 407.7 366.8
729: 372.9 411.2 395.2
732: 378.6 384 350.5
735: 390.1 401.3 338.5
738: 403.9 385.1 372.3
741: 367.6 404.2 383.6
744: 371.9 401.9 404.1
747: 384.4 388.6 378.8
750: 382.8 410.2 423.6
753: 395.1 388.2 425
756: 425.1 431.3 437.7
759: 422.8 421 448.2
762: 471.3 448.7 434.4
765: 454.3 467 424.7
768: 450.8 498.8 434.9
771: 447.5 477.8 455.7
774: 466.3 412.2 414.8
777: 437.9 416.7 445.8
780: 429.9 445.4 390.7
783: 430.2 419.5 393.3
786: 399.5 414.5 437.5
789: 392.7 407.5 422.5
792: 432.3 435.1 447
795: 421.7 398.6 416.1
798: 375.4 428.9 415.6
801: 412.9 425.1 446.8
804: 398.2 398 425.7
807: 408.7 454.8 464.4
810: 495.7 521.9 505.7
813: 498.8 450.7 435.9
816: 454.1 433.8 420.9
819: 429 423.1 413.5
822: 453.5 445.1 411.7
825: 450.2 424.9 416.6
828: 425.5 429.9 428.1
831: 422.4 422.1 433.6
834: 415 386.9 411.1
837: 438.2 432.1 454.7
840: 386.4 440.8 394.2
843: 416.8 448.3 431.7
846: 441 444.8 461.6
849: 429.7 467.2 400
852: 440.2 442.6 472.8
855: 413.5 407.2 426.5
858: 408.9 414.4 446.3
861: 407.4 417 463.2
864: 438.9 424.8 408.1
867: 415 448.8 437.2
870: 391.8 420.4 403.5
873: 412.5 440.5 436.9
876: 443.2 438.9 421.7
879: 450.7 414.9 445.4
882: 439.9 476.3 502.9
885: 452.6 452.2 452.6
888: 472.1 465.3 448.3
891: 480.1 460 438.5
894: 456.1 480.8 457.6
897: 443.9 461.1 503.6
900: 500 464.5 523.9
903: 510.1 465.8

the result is 1.29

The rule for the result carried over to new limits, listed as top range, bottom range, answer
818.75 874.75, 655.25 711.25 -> 1.35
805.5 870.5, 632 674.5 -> 1.79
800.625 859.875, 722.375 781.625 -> 1.05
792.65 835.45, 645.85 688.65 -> 1.61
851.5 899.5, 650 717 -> 1.40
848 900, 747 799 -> 1.04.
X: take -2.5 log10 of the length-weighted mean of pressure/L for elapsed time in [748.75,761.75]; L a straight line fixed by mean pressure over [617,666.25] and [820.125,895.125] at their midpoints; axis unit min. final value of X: -0.17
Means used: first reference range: 272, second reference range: 434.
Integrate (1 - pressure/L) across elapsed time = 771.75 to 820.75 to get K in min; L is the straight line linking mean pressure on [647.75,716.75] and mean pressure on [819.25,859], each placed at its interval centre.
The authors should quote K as -4.4 min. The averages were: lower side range 312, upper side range 428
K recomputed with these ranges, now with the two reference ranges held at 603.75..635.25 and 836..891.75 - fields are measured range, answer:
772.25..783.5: -0.88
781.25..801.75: -0.43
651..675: 8.83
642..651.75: 2.99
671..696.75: 0.32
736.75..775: -2.66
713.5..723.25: 0.24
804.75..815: -1.20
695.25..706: -0.11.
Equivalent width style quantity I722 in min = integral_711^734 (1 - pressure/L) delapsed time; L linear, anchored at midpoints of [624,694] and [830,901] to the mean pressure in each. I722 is -2.9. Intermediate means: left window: 286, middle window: 375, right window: 438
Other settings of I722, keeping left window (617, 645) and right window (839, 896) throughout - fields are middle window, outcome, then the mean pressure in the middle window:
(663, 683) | 3.5 min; 276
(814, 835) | -0.7 min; 429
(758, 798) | -4.4 min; 432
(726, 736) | -0.5 min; 384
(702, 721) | -0.8 min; 370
